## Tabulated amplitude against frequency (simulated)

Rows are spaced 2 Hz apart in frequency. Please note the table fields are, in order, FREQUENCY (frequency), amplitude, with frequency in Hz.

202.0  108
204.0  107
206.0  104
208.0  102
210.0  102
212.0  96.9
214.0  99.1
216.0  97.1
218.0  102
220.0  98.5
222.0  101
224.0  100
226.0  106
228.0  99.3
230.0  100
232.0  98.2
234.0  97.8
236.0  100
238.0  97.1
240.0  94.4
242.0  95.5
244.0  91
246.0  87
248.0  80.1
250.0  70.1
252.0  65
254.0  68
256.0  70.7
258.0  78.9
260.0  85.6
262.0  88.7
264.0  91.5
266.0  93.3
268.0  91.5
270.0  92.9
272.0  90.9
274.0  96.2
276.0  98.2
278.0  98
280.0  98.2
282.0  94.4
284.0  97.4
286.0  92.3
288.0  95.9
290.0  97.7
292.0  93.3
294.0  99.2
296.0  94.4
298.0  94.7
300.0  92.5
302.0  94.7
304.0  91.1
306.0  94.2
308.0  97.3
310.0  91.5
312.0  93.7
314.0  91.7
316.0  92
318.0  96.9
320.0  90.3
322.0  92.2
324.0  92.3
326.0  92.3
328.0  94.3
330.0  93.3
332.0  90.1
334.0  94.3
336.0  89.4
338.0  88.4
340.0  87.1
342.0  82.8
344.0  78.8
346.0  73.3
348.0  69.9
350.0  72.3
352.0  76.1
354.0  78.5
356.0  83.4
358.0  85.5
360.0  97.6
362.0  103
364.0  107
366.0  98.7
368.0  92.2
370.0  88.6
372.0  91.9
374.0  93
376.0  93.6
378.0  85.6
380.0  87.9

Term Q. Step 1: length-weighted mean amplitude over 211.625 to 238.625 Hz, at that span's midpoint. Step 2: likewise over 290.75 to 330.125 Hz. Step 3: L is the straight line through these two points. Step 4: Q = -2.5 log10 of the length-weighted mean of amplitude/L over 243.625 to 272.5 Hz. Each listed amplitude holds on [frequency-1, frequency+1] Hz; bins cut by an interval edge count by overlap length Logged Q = 0.18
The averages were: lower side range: 99.6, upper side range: 93.6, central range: 82.7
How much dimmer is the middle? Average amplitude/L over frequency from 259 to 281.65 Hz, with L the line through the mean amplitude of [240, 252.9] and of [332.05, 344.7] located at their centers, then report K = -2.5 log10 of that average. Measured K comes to -0.12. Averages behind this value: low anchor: 82.6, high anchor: 87.2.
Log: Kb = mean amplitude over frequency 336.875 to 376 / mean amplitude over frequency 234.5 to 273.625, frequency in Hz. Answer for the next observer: 1.01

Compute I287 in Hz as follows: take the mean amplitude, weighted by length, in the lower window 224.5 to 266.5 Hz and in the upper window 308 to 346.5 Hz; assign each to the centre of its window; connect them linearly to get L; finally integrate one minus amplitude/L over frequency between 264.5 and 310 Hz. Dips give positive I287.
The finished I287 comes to -2.8 Hz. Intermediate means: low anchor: 88.6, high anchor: 90.1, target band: 94.8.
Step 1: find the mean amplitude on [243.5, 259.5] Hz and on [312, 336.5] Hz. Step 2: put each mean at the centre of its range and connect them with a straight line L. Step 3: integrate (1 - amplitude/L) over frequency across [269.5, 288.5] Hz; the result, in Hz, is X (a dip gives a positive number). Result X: -3.03 Hz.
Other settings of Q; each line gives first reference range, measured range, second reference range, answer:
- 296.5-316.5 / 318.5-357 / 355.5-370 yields 0.109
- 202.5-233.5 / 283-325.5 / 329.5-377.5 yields -0.017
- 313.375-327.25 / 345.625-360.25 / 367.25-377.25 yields 0.167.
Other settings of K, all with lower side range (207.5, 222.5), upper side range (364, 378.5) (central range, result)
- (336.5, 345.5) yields 0.128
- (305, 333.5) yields 0.027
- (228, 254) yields 0.109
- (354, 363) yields 0.034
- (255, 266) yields 0.165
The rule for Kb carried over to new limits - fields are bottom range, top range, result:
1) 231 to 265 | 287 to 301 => 1.11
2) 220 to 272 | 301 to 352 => 0.99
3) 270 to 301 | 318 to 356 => 0.90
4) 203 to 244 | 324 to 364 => 0.87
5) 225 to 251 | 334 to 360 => 0.87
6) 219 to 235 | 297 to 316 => 0.93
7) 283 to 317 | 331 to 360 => 0.88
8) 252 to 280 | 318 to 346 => 1.02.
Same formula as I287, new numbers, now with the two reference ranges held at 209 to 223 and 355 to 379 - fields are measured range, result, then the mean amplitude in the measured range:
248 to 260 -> 3.1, 72.6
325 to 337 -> 0.3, 92.3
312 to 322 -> 0.3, 92.8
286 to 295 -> 0.0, 96.1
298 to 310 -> 0.3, 93.8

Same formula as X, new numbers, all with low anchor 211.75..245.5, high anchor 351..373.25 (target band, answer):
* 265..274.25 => 0.3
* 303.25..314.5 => 0.1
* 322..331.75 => 0.0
